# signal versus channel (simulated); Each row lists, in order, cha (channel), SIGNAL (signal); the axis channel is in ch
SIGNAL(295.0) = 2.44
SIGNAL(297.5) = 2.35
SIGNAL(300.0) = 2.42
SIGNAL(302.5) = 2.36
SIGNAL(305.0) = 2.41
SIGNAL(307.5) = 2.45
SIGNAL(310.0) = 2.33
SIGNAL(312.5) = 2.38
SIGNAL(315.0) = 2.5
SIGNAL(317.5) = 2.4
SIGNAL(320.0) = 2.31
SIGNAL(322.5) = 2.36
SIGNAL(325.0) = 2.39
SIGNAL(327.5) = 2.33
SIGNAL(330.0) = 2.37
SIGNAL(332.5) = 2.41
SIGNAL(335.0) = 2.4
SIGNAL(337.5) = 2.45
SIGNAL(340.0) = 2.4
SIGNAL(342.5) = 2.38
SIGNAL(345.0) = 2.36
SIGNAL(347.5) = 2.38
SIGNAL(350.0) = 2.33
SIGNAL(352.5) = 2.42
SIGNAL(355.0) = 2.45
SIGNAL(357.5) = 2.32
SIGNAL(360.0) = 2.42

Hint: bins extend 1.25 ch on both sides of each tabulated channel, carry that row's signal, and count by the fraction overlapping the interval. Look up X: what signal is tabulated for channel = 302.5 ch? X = 2.36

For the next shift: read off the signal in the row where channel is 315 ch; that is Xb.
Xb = 2.5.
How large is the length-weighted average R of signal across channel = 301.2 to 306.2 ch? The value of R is 2.39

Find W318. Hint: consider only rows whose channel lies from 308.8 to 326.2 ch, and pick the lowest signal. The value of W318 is 2.31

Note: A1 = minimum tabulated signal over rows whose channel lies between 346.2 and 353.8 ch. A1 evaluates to 2.33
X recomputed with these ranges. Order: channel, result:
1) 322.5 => 2.36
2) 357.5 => 2.32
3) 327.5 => 2.33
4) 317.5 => 2.4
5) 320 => 2.31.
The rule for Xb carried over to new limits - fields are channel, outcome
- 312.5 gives 2.38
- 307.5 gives 2.45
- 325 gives 2.39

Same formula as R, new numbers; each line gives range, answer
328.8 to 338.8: 2.41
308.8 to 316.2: 2.4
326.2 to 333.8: 2.37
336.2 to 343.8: 2.41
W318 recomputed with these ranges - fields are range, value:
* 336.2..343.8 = 2.38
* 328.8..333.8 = 2.37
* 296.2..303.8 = 2.35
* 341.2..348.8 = 2.36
